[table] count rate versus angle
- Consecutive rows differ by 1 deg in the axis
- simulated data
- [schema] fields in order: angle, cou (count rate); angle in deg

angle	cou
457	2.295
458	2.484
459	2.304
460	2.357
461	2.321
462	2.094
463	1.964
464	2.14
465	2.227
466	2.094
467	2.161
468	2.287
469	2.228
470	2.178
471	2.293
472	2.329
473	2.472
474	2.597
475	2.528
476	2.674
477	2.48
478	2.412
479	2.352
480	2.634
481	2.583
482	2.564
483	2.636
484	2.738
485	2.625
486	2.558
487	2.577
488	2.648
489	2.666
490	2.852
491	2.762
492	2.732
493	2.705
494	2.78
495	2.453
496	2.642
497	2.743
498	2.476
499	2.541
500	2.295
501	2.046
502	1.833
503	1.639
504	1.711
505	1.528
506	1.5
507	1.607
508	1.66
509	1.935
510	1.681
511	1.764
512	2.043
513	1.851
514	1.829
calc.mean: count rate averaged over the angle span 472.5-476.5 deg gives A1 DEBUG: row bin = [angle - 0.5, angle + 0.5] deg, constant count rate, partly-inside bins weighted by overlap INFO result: 2.57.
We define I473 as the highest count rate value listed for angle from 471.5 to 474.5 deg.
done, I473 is 2.597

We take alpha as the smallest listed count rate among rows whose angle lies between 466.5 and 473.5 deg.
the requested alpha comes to 2.161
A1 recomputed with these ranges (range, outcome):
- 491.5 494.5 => 2.74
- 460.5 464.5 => 2.13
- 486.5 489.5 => 2.63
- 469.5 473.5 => 2.32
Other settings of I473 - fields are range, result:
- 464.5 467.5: 2.227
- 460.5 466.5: 2.321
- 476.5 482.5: 2.634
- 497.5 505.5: 2.541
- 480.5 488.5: 2.738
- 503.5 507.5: 1.711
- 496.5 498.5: 2.743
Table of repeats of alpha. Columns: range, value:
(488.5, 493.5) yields 2.666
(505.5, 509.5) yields 1.5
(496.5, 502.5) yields 1.833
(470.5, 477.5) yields 2.293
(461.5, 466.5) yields 1.964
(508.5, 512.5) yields 1.681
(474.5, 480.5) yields 2.352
